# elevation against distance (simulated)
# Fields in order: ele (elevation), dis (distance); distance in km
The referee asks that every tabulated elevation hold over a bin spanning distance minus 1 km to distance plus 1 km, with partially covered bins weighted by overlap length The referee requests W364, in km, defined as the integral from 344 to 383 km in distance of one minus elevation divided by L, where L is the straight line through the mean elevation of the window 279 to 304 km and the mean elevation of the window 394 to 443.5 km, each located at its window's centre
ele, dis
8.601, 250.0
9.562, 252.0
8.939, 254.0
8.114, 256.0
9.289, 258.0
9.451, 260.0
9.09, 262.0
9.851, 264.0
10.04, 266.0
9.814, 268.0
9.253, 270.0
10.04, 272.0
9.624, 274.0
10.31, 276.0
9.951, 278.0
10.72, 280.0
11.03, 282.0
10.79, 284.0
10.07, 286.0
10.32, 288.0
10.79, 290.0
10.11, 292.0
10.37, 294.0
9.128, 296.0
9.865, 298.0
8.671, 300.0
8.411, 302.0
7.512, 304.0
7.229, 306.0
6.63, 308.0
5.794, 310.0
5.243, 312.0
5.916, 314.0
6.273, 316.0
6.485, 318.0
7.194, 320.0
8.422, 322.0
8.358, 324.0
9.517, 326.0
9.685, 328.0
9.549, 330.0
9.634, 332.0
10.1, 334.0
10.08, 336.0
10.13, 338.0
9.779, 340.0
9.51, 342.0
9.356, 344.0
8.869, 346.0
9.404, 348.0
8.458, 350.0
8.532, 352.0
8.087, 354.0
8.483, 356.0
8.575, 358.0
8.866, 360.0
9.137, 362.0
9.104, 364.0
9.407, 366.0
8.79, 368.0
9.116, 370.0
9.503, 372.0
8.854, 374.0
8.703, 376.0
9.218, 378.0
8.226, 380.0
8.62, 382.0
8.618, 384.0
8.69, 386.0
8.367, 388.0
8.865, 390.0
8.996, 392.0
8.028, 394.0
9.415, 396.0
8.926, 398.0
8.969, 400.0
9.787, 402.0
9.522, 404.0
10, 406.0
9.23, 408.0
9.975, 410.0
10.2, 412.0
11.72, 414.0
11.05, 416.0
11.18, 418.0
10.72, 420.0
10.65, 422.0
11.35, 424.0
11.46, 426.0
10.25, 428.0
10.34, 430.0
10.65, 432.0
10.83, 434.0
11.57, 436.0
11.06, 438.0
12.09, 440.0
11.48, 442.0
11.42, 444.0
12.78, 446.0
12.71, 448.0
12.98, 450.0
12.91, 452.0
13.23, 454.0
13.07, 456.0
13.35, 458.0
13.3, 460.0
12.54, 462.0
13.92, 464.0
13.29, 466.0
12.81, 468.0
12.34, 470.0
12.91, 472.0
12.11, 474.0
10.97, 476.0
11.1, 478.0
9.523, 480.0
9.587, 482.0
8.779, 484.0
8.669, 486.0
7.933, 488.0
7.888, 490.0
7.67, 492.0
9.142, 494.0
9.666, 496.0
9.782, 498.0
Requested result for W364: 5.3 km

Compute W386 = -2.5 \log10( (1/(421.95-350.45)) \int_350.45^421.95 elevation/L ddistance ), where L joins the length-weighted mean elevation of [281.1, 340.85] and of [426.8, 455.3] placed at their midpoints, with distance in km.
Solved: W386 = 0.137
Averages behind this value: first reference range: 8.76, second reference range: 11.7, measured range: 9.25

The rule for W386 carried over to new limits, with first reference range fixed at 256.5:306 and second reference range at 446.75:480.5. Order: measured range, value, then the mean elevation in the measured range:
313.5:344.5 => 0.191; 8.79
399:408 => 0.216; 9.53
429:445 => 0.091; 11.2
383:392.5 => 0.293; 8.69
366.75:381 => 0.243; 8.92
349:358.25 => 0.275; 8.42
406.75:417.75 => 0.127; 10.5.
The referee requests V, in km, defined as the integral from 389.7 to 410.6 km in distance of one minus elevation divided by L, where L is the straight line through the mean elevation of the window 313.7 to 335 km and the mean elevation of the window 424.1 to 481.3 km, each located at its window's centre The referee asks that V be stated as 2.5 km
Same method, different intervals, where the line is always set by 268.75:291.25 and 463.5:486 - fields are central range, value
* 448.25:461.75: -2.2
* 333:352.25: 2.1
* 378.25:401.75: 4.6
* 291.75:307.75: 2.5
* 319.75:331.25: 1.8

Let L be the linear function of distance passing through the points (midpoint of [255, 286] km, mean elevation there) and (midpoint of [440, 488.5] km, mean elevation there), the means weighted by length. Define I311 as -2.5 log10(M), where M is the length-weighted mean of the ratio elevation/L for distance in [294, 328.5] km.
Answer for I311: 0.31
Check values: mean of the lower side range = 9.83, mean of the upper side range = 11.9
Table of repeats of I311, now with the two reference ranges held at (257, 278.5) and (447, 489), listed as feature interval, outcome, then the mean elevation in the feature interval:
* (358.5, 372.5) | 0.18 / 9.1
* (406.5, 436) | 0.06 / 10.7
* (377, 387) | 0.25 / 8.67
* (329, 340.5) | 0.06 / 9.88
